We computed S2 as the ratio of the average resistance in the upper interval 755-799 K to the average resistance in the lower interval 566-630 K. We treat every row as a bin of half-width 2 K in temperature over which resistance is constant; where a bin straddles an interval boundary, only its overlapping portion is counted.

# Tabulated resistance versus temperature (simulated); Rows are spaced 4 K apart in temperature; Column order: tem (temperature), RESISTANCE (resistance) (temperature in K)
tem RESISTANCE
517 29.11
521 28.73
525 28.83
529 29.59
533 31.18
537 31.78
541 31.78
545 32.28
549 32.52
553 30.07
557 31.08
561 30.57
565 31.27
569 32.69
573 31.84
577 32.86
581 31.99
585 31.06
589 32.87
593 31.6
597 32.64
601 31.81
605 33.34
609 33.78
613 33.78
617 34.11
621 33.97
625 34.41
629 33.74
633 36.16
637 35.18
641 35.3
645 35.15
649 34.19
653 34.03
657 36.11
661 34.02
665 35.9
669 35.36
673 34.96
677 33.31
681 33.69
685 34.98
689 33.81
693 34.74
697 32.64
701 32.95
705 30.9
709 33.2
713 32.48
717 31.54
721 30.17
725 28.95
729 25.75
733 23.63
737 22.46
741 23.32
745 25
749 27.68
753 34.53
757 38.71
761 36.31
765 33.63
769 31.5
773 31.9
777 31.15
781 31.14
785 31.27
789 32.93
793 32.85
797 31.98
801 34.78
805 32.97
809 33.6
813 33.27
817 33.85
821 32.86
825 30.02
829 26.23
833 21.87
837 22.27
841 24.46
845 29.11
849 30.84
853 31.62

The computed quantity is 1.01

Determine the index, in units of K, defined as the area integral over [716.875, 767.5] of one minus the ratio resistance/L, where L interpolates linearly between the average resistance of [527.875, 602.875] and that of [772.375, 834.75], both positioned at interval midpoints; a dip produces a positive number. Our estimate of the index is 3.54 K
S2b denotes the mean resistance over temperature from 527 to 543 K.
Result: 31.1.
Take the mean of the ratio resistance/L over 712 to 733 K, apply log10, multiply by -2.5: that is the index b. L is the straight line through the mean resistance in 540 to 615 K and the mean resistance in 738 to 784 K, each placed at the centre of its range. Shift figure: 0.082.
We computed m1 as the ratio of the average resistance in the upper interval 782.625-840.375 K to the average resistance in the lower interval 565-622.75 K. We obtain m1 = 0.9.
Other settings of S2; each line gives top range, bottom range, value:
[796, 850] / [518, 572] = 0.96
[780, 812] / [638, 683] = 0.94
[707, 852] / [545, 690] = 0.90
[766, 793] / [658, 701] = 0.93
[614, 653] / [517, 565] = 1.13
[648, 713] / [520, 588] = 1.09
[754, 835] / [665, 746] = 1.04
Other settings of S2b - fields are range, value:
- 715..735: 28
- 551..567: 30.7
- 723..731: 27.4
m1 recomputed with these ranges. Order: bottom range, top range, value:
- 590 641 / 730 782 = 0.89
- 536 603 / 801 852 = 0.93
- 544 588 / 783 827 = 1.03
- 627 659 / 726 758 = 0.78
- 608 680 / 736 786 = 0.89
